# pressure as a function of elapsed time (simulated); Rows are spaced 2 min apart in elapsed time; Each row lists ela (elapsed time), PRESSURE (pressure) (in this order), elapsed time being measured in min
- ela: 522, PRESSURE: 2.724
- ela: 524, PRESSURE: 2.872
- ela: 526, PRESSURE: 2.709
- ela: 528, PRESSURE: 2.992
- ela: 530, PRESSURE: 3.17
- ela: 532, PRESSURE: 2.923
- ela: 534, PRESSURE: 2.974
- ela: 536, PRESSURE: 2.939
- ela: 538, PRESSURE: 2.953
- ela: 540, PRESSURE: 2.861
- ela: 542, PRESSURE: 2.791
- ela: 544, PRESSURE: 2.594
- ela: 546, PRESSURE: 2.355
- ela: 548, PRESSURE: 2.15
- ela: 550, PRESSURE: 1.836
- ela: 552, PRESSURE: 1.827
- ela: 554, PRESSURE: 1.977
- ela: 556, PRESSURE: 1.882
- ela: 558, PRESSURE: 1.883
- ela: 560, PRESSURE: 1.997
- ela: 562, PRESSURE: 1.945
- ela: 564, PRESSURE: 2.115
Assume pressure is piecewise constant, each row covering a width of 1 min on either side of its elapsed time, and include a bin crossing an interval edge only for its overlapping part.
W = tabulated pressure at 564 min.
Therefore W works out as 2.115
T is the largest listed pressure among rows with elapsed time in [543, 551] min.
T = 2.594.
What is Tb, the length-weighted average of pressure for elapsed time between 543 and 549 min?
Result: 2.37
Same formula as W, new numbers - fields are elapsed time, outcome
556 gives 1.882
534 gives 2.974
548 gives 2.15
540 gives 2.861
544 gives 2.594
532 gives 2.923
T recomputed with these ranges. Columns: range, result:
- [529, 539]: 3.17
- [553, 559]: 1.977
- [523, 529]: 2.992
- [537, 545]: 2.953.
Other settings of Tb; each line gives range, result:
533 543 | 2.9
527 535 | 3.01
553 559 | 1.91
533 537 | 2.96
